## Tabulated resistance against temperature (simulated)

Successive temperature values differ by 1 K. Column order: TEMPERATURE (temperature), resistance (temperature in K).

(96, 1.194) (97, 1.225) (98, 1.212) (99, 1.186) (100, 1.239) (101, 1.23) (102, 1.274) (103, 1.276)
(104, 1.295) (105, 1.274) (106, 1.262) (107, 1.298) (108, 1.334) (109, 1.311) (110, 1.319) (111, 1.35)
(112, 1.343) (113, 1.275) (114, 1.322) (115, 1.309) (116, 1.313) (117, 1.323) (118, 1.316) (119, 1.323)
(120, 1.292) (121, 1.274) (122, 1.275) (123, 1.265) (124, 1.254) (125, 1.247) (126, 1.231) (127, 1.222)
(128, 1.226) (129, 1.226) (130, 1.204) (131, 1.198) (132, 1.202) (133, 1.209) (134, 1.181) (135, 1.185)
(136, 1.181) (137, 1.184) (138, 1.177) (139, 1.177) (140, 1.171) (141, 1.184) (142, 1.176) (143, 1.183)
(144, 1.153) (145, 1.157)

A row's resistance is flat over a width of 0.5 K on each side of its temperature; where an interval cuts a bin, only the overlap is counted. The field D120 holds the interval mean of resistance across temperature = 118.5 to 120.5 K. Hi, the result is 1.31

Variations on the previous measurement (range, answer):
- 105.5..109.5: 1.3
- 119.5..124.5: 1.27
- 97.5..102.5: 1.23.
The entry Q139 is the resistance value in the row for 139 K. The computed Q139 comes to 1.177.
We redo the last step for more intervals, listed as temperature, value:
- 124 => 1.254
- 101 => 1.23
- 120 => 1.292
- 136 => 1.181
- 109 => 1.311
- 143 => 1.183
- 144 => 1.153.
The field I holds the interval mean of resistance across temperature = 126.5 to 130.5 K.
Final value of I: 1.22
